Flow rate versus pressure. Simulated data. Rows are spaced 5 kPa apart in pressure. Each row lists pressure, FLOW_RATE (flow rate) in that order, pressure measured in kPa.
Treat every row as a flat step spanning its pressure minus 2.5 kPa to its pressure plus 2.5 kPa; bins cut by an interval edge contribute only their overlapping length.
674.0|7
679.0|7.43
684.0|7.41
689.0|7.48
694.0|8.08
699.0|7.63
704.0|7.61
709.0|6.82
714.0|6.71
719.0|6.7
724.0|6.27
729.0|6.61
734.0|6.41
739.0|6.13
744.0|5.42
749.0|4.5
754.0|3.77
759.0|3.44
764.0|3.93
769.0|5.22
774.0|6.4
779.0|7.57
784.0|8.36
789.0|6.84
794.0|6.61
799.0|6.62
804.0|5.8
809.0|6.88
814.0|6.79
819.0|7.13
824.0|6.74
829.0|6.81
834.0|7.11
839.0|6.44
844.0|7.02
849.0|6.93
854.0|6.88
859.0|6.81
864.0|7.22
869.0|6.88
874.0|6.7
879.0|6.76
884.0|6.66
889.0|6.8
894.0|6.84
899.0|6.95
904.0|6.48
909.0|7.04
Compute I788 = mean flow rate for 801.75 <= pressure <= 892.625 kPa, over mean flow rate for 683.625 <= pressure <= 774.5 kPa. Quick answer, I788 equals 1.1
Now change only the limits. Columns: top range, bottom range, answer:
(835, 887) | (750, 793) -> 1.20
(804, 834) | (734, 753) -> 1.27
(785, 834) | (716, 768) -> 1.27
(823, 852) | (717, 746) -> 1.09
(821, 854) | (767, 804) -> 1.01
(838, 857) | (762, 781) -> 1.18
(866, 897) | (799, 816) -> 1.04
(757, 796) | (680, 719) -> 0.83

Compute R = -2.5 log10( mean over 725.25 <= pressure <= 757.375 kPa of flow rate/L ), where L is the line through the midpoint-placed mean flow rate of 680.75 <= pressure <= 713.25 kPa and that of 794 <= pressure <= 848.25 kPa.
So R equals 0.30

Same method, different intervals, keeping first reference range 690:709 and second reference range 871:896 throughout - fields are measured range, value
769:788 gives 0.02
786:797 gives 0.06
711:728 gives 0.15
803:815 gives 0.09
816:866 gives 0.01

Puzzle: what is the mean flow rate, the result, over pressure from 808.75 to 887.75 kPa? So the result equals 6.86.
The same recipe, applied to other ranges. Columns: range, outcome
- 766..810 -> 6.66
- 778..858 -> 6.89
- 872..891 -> 6.73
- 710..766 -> 5.49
